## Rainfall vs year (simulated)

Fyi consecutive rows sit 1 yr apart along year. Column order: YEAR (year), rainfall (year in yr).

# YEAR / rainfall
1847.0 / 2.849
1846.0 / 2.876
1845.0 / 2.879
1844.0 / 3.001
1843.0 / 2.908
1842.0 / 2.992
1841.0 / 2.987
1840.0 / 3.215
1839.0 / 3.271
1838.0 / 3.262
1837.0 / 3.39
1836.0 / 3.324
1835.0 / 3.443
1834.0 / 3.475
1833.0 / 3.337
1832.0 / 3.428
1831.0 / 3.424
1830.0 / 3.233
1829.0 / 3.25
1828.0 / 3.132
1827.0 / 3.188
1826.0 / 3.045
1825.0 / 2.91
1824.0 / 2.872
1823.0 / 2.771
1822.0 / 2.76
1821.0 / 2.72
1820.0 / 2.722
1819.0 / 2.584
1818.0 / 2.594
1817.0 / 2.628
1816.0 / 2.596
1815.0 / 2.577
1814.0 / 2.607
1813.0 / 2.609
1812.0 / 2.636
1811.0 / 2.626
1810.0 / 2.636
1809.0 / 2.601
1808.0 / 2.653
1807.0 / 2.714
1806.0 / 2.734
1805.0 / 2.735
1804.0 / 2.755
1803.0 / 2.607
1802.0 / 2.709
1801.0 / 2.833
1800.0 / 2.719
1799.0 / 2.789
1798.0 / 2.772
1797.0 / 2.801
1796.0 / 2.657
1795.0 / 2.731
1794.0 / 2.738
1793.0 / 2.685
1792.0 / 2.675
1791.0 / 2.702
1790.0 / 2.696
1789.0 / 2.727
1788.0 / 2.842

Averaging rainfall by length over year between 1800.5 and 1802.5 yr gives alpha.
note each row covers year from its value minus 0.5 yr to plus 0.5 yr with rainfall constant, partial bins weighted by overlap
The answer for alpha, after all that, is 2.77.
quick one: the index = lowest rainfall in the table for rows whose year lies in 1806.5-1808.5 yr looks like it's 2.653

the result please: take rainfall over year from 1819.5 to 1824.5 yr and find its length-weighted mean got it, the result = 2.77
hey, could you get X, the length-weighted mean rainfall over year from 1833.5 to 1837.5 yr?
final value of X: 3.41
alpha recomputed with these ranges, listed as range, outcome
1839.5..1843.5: 3.03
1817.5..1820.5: 2.63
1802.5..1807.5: 2.71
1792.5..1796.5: 2.7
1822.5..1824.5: 2.82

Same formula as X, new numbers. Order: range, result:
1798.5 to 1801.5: 2.78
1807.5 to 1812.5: 2.63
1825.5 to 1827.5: 3.12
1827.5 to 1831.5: 3.26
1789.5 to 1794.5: 2.7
